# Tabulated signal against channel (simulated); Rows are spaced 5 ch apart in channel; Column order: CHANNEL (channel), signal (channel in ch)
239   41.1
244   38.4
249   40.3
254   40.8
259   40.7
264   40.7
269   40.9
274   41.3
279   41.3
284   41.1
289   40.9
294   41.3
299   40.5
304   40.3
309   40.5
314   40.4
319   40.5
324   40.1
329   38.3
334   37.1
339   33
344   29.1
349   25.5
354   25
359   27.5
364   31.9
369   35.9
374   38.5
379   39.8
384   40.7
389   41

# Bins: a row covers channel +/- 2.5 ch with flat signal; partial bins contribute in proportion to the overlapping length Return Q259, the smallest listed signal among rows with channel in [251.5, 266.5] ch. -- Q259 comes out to 40.7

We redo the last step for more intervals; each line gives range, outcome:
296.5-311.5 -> 40.3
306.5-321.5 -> 40.4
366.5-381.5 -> 35.9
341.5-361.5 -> 25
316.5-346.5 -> 29.1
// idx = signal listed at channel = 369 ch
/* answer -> 35.9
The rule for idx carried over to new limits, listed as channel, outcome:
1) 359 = 27.5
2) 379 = 39.8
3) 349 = 25.5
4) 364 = 31.9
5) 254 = 40.8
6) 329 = 38.3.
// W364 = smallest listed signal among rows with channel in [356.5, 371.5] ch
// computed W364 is 27.5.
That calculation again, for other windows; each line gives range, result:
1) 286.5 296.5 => 40.9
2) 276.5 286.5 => 41.1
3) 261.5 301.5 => 40.5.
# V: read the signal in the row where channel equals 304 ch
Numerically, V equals 40.3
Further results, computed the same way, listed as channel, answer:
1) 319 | 40.5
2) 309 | 40.5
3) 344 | 29.1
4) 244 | 38.4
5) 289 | 40.9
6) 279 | 41.3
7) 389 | 41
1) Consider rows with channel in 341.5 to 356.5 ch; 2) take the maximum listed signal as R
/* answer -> 29.1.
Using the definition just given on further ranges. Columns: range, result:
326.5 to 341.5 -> 38.3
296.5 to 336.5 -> 40.5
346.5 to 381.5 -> 39.8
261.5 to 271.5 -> 40.9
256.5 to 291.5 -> 41.3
